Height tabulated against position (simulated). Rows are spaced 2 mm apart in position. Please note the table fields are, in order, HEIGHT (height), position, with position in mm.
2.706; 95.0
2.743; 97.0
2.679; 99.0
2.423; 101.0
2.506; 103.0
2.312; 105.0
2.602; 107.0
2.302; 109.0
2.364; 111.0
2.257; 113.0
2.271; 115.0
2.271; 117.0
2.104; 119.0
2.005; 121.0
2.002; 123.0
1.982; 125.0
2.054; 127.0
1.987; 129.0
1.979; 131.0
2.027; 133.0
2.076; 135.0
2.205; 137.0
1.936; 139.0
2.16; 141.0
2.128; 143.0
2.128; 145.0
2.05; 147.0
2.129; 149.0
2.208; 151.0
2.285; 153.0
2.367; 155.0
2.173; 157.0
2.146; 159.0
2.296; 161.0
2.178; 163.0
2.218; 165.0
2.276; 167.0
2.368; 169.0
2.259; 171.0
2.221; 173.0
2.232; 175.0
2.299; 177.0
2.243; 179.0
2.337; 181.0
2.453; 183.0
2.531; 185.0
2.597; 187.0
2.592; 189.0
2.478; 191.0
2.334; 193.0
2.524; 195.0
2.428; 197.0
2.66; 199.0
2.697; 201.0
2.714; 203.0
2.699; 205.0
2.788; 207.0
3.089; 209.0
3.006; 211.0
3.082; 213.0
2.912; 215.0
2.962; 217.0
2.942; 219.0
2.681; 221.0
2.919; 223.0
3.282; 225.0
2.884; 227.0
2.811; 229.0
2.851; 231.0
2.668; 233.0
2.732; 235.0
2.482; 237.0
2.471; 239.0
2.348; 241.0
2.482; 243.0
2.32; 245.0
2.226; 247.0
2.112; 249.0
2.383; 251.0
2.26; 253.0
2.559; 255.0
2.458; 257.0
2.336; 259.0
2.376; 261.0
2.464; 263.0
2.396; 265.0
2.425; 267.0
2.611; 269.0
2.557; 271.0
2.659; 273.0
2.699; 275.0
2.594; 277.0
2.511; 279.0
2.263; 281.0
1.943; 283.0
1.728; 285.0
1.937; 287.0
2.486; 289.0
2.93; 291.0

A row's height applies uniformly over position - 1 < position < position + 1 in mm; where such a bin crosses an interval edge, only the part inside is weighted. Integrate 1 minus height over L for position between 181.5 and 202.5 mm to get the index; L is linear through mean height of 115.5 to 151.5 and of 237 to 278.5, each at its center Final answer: -2.6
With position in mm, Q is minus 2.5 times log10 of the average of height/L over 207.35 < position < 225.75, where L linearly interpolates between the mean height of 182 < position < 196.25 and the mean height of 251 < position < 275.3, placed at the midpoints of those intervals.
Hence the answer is -0.19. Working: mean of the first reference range 2.5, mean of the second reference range 2.47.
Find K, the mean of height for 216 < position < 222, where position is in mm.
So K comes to 2.86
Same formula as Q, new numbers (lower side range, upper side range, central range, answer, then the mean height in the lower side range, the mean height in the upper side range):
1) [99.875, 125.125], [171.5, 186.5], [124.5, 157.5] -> 0.09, 2.27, 2.34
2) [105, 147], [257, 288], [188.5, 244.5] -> -0.19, 2.14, 2.37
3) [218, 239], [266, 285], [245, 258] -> 0.13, 2.81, 2.43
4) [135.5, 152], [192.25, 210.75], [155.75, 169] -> 0.03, 2.12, 2.68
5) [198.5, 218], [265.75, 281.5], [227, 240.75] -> 0.03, 2.87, 2.55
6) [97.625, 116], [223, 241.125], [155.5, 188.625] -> 0.13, 2.42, 2.75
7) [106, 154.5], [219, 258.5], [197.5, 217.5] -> -0.16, 2.15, 2.58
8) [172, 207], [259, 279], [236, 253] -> 0.07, 2.48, 2.52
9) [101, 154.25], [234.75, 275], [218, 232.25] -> -0.22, 2.17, 2.43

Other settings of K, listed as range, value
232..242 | 2.54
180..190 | 2.5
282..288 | 1.87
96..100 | 2.71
